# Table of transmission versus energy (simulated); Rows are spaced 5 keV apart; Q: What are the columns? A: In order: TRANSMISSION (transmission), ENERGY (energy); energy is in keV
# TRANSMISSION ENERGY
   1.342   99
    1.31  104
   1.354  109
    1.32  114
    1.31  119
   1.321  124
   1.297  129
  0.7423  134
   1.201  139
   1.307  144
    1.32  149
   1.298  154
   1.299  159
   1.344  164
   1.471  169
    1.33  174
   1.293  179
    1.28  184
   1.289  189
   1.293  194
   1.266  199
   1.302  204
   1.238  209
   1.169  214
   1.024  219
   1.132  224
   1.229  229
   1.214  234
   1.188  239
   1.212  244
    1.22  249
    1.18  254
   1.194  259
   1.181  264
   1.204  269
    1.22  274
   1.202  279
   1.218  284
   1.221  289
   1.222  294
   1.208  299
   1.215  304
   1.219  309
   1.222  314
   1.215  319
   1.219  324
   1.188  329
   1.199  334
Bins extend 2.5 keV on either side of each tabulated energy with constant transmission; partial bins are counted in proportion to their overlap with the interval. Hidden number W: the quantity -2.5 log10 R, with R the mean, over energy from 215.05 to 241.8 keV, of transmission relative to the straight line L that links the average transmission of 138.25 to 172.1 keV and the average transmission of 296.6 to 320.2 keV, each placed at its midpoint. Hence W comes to 0.10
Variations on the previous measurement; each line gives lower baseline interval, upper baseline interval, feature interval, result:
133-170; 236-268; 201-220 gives 0.022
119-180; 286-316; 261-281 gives 0.024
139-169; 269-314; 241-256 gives 0.038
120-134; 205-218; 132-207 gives -0.063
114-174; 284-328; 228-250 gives 0.024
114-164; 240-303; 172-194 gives -0.057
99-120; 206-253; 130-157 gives 0.090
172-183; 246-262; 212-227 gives 0.126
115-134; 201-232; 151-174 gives -0.115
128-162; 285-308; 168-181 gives -0.124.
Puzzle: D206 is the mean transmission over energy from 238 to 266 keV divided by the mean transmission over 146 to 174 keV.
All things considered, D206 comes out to 0.89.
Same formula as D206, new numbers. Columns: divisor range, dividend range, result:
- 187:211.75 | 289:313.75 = 0.95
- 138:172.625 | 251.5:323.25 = 0.91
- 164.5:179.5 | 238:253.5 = 0.88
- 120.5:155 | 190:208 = 1.06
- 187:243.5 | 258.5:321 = 1.00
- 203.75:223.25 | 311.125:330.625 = 1.04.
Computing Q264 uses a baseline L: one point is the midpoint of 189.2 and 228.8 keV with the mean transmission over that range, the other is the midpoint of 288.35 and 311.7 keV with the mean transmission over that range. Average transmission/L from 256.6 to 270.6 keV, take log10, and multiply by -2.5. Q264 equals 0.02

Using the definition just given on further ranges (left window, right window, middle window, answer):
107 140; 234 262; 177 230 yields -0.02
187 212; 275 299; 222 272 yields 0.04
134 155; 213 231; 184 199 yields -0.11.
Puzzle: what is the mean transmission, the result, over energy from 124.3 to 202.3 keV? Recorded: 1.27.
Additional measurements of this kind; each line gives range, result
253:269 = 1.19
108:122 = 1.32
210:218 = 1.15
